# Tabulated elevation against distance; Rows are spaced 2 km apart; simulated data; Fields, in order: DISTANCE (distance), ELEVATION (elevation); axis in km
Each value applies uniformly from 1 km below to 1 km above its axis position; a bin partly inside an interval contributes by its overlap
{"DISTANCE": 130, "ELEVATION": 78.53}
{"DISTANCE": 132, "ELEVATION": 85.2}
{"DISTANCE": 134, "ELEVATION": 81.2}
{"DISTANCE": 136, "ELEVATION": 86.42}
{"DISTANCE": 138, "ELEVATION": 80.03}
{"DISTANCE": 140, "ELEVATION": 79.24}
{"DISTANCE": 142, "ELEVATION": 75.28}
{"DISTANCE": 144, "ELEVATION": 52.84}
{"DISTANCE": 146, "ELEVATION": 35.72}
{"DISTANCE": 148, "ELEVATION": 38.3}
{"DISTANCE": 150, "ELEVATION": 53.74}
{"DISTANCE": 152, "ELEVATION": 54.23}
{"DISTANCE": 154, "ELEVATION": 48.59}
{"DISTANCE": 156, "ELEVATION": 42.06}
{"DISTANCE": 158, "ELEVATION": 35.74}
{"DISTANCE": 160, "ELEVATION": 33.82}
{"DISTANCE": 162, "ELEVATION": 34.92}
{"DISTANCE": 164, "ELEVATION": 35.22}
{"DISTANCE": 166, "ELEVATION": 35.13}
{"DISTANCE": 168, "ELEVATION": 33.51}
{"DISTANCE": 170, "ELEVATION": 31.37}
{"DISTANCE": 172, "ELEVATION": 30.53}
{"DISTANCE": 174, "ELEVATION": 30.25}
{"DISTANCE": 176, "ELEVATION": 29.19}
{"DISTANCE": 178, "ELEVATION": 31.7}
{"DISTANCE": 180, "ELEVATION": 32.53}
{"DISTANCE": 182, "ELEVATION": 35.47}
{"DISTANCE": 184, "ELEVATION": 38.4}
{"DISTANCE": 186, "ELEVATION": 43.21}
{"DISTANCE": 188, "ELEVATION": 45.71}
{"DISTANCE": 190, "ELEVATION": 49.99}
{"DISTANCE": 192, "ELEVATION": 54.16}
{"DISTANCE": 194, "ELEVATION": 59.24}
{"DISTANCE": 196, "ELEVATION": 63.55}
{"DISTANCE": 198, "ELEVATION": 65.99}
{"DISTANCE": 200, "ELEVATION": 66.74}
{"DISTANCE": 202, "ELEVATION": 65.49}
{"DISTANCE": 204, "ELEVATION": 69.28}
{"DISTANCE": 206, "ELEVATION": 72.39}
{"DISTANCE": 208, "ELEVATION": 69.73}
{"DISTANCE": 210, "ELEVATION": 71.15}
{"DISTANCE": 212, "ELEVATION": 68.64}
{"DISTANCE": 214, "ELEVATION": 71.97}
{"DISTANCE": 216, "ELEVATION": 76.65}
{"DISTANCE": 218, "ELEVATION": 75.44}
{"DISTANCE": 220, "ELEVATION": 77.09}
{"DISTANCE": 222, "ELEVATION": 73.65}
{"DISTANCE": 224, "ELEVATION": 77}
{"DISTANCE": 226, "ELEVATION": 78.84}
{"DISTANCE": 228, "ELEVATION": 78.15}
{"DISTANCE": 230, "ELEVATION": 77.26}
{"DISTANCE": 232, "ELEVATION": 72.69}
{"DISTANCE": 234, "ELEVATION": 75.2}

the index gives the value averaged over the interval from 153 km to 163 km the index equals 39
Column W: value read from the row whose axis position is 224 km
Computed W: 77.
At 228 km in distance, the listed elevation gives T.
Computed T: 78.15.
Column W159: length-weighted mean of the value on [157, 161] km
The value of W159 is 34.8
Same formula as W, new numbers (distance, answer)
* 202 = 65.49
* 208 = 69.73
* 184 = 38.4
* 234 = 75.2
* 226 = 78.84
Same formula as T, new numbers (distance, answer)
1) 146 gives 35.72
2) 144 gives 52.84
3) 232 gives 72.69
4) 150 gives 53.74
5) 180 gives 32.53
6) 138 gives 80.03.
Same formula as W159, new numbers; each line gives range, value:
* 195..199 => 64.8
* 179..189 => 39.1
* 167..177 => 31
